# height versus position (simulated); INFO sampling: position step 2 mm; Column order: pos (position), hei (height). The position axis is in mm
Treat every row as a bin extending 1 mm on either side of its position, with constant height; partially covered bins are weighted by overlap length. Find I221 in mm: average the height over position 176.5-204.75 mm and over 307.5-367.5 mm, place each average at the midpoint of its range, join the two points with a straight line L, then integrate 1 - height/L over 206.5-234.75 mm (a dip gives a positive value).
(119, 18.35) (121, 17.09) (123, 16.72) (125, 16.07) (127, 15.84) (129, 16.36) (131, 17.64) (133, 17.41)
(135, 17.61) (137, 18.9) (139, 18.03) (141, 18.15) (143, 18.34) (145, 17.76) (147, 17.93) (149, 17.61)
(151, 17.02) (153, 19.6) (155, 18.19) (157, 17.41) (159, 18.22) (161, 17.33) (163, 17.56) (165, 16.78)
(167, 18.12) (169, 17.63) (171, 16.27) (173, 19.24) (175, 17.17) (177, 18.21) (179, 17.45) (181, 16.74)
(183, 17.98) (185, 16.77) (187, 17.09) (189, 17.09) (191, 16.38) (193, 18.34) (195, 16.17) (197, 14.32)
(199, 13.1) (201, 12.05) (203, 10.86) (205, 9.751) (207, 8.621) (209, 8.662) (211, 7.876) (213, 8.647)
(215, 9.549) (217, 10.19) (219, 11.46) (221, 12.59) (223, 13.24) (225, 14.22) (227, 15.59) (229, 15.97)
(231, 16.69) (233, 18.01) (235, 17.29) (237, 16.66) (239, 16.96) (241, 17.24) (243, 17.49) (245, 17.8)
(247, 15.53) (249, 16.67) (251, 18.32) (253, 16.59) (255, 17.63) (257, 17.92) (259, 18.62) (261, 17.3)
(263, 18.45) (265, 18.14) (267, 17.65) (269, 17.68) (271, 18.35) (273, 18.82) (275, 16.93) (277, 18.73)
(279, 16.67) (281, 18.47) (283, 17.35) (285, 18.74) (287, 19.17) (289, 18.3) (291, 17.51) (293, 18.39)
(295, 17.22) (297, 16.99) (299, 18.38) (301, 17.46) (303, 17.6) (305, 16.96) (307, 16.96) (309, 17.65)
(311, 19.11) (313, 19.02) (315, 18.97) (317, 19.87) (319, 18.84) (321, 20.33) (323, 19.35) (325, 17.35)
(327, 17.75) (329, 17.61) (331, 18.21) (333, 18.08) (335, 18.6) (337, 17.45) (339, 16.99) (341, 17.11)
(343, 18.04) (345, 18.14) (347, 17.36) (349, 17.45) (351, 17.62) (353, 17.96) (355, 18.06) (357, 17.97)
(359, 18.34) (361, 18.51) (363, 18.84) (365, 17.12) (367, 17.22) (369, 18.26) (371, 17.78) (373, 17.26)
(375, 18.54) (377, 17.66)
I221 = 6.6 mm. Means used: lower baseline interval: 15.7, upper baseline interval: 18.2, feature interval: 12.4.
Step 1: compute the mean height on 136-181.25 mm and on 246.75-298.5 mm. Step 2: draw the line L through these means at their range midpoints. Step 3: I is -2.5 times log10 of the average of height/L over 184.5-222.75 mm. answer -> 0.38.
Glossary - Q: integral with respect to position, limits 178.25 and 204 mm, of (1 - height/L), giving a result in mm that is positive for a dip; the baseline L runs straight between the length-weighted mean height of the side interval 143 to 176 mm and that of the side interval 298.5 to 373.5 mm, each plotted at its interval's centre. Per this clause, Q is 3.0 mm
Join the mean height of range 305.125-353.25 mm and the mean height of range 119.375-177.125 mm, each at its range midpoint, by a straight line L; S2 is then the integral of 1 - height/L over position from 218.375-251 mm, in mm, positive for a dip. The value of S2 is 3.46 mm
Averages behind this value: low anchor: 17.6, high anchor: 18.1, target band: 16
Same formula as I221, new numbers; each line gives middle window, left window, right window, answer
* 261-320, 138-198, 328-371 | -1.1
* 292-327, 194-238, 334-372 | -4.3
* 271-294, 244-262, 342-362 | -0.7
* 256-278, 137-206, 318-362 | -0.7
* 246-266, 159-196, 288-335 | 0.4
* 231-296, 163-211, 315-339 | -2.5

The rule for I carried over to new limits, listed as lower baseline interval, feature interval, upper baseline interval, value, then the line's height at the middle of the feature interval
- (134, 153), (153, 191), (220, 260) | 0.00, 17.6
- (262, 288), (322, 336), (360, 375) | -0.01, 18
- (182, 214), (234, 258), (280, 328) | -0.11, 15.6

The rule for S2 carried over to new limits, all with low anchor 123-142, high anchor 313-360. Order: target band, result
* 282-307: 0.3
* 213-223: 3.8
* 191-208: 4.3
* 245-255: 0.5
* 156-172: 0.0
